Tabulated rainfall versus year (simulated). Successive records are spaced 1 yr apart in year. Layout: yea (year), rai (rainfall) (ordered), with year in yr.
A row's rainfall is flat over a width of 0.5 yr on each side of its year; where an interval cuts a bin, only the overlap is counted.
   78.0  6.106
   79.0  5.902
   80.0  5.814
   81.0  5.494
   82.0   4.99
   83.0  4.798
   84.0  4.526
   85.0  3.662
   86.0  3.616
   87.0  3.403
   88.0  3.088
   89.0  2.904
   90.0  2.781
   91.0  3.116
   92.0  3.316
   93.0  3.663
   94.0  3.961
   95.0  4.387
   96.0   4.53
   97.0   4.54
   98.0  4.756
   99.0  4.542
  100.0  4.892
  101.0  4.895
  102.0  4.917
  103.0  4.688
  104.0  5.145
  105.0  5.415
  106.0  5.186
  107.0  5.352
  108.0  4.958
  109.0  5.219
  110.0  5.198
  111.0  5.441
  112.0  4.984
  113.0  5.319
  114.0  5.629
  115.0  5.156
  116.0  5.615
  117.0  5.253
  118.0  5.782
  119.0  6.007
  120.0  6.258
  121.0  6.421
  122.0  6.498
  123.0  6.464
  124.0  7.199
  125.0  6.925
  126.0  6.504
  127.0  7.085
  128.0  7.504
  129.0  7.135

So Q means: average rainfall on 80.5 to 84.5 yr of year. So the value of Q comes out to 4.95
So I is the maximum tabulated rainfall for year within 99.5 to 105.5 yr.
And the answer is 5.415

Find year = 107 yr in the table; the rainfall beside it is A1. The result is 5.352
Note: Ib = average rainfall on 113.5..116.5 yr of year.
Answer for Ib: 5.47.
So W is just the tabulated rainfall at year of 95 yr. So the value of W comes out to 4.387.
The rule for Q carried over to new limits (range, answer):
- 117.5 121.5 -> 6.12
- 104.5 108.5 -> 5.23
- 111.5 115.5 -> 5.27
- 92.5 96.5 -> 4.14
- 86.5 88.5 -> 3.25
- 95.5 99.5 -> 4.59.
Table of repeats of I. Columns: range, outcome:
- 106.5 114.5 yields 5.629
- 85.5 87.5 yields 3.616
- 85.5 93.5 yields 3.663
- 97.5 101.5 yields 4.895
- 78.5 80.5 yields 5.902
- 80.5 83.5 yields 5.494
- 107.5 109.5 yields 5.219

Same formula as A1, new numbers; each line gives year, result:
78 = 6.106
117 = 5.253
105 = 5.415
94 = 3.961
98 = 4.756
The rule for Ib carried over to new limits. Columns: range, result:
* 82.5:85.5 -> 4.33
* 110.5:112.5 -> 5.21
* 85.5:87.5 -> 3.51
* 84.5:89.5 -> 3.33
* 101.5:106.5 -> 5.07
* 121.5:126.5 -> 6.72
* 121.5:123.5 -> 6.48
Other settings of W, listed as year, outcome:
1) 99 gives 4.542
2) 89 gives 2.904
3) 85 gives 3.662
